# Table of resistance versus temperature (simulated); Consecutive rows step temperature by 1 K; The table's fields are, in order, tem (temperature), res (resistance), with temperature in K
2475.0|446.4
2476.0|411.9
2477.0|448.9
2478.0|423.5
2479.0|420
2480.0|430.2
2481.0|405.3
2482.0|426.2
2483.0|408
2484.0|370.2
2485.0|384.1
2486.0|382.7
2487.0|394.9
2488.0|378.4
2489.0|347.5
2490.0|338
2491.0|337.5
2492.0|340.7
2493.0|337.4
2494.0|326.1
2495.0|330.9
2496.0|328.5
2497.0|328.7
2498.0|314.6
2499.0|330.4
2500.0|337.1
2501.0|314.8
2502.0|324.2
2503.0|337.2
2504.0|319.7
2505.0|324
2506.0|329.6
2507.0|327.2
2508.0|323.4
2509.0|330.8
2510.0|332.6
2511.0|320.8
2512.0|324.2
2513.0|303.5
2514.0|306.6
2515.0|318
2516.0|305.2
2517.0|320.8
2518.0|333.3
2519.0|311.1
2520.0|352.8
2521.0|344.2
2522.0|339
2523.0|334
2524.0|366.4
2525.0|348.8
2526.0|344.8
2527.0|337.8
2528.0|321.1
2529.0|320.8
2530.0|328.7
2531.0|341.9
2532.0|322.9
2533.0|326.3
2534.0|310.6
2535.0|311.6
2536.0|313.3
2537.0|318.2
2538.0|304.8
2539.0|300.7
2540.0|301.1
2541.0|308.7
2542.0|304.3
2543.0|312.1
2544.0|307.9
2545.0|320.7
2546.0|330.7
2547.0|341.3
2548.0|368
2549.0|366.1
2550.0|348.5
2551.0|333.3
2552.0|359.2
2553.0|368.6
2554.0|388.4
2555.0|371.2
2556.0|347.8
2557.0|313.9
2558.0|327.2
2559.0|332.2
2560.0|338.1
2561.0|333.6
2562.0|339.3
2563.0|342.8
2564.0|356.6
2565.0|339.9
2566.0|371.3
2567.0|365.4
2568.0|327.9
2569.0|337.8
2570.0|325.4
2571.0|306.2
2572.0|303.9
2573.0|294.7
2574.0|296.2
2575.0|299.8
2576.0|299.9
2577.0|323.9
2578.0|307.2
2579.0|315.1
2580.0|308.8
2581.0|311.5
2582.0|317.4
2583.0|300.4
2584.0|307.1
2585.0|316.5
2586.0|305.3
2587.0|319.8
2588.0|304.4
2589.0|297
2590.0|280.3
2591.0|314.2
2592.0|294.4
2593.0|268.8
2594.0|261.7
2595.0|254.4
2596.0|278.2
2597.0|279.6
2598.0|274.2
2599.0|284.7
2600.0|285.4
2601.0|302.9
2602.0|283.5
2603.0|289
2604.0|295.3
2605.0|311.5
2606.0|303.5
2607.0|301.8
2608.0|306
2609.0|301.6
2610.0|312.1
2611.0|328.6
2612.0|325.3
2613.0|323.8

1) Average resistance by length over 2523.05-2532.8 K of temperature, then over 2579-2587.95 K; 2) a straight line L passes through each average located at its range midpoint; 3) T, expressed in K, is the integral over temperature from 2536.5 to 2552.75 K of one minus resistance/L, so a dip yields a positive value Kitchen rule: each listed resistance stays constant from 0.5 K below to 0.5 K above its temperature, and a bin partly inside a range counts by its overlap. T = 0.1 K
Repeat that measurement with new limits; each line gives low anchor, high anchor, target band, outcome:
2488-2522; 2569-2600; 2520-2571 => -3.6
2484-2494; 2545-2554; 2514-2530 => 1.0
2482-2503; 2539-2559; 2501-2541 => 2.1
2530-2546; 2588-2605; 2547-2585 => -4.0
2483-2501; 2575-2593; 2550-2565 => -1.3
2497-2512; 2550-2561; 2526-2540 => 0.7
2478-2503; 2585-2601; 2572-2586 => -0.4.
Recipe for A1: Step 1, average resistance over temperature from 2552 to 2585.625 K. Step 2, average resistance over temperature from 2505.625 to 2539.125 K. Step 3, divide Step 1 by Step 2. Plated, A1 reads 1.01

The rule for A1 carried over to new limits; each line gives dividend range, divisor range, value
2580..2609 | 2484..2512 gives 0.87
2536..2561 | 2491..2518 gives 1.03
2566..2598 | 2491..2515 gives 0.93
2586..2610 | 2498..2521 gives 0.90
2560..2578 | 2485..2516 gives 0.98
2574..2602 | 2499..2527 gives 0.90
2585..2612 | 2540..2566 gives 0.87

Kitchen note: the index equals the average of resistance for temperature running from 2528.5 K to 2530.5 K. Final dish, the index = 325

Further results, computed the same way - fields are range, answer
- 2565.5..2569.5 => 351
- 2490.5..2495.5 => 335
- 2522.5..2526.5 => 348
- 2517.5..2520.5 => 332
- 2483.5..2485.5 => 377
